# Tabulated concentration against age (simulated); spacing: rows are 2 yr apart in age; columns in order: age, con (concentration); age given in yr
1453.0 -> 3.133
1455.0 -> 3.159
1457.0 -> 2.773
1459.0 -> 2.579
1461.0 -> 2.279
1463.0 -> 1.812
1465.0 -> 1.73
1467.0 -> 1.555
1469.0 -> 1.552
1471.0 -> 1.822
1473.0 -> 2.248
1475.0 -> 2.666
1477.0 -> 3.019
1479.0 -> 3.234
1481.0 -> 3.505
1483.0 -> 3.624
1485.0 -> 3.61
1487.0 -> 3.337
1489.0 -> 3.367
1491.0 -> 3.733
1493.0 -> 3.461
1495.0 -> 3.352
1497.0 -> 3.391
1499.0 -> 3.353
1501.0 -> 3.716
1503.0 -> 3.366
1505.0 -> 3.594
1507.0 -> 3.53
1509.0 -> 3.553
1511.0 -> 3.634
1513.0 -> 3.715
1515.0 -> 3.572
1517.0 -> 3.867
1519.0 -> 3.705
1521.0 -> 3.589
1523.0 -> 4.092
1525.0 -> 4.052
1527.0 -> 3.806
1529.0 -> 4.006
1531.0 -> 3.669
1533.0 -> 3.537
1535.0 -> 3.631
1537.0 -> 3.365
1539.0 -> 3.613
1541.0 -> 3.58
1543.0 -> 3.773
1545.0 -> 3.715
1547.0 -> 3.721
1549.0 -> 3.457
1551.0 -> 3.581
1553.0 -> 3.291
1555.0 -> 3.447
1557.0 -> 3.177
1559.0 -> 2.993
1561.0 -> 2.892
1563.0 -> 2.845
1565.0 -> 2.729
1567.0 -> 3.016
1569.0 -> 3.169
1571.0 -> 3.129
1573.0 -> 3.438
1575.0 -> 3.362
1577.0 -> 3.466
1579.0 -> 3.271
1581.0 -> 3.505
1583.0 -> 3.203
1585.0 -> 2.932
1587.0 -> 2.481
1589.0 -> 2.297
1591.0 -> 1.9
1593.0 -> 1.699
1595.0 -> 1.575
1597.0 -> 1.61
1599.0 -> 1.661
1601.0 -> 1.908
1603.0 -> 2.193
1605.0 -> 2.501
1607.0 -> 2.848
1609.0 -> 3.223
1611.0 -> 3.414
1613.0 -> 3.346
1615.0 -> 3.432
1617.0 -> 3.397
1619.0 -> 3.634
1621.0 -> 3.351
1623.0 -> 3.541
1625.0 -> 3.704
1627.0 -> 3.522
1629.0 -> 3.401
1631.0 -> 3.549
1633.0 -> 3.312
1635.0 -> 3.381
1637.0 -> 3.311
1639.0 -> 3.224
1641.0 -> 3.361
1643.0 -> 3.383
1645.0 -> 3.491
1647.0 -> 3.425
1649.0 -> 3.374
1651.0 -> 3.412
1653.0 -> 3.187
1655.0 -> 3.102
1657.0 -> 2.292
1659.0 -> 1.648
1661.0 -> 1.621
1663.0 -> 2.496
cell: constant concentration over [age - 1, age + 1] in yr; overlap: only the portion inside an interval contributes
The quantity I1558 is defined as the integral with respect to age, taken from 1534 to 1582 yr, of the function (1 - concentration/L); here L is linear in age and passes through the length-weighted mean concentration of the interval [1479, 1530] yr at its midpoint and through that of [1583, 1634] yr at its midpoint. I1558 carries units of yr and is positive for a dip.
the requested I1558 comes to -2.0 yr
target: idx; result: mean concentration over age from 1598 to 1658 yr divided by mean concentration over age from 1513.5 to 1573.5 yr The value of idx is 0.91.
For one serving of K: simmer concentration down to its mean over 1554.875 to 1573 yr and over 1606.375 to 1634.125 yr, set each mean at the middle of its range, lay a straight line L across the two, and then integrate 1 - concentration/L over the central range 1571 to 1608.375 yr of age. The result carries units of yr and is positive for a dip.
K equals 7.4 yr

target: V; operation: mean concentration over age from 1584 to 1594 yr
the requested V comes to 2.26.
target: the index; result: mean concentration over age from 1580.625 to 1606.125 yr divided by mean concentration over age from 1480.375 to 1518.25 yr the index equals 0.6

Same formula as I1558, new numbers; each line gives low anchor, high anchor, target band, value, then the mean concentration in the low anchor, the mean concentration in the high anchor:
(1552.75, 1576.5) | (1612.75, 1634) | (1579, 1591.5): 1.7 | 3.13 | 3.48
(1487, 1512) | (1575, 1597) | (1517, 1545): -4.9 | 3.5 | 2.62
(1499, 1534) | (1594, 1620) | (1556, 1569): 0.9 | 3.7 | 2.67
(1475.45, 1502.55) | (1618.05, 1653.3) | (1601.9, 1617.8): 1.8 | 3.42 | 3.42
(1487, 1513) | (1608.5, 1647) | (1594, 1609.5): 5.8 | 3.51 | 3.42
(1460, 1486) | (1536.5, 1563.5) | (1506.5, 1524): -4.1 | 2.51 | 3.4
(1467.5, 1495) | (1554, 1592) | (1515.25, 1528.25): -3.6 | 3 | 3.01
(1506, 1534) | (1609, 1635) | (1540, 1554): 0.3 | 3.74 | 3.45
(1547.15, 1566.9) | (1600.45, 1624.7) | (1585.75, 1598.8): 5.0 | 3.17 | 3.11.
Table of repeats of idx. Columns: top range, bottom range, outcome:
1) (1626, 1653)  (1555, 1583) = 1.07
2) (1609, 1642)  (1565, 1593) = 1.16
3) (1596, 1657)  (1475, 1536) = 0.88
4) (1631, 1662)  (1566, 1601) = 1.14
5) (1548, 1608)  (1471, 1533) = 0.80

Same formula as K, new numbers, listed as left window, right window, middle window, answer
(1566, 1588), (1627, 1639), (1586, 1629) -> 7.32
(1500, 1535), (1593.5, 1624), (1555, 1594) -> 2.31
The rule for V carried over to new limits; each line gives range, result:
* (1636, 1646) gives 3.35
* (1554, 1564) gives 3.07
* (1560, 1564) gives 2.87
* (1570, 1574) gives 3.28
